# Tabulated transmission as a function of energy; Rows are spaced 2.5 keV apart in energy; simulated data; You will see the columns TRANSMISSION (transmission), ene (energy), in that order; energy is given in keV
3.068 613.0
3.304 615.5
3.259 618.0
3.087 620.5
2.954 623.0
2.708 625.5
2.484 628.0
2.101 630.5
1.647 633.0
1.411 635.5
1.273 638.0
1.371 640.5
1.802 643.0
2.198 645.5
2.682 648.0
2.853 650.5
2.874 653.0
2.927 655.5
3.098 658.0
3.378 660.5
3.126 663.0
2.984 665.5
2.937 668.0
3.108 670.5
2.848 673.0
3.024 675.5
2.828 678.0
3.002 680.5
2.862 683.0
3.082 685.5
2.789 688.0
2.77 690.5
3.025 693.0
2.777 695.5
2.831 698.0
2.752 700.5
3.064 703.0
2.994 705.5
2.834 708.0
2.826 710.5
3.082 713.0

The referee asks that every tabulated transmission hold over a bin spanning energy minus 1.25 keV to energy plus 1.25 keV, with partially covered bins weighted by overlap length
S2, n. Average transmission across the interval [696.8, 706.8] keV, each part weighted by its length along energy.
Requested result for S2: 2.91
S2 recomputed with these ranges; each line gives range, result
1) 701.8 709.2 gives 2.96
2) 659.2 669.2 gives 3.11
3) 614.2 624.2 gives 3.15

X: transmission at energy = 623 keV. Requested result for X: 2.954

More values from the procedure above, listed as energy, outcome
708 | 2.834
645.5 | 2.198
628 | 2.484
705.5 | 2.994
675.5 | 3.024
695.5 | 2.777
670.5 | 3.108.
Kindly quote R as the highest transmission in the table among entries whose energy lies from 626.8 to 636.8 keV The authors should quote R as 2.484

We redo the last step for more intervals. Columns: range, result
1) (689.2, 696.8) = 3.025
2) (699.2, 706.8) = 3.064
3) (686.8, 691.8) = 2.789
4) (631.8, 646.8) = 2.198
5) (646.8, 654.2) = 2.874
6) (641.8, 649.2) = 2.682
